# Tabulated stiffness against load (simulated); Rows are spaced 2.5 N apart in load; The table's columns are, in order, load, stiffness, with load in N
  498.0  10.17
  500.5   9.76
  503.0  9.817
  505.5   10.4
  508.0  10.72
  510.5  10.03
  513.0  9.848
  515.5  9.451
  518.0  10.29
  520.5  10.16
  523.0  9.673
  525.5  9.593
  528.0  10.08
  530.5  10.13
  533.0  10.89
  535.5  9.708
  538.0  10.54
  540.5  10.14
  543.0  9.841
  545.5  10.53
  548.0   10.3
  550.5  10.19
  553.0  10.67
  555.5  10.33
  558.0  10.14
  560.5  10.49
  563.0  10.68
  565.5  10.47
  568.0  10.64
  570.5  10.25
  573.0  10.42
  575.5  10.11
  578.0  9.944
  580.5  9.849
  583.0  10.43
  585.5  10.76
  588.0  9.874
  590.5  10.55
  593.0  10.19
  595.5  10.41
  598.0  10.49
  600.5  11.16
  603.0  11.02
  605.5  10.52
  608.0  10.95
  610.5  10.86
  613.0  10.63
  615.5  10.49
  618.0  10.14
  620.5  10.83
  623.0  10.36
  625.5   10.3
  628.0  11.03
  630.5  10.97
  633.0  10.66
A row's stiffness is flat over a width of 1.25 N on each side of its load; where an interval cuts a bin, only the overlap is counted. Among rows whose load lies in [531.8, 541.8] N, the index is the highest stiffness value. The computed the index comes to 10.89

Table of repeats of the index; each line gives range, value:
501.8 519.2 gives 10.72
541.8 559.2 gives 10.67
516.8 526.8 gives 10.29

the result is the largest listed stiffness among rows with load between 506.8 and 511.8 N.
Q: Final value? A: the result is 10.72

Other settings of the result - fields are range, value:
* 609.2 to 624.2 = 10.86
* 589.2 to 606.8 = 11.16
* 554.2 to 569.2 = 10.68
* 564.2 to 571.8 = 10.64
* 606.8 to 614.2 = 10.95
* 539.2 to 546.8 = 10.53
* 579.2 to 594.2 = 10.76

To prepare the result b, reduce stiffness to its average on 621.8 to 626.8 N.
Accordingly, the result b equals 10.3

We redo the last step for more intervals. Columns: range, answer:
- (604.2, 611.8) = 10.8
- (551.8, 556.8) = 10.5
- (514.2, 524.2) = 9.89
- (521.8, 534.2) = 10.1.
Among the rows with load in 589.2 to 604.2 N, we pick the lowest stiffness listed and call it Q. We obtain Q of 10.19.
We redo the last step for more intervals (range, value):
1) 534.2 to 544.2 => 9.708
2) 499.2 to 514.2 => 9.76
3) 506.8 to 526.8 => 9.451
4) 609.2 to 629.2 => 10.14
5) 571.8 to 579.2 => 9.944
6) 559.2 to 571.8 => 10.25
